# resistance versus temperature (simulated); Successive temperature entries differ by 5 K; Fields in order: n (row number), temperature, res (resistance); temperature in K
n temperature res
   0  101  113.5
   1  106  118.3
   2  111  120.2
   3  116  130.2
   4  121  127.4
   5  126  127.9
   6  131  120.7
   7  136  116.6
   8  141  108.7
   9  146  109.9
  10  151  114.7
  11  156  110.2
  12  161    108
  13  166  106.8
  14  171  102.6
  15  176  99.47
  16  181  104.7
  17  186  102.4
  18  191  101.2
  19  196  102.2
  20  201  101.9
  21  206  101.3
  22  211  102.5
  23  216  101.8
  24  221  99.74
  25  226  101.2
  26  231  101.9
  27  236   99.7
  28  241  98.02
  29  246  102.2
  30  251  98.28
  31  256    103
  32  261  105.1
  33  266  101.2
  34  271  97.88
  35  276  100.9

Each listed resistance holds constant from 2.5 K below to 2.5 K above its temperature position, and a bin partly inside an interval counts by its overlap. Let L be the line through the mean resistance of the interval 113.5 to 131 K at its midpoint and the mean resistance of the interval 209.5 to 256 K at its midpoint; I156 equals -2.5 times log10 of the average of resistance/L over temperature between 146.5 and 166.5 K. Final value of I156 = 0.08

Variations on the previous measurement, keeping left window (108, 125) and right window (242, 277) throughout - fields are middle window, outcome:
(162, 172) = 0.114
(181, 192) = 0.113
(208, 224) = 0.076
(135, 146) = 0.095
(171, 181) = 0.140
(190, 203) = 0.104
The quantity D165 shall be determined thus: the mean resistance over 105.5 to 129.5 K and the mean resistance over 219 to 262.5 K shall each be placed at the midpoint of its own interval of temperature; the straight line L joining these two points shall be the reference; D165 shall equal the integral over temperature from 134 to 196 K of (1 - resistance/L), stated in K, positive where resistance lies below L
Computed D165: 4.8 K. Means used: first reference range 125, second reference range 101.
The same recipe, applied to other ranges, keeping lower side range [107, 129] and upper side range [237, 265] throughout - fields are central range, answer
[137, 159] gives 1.6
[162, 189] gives 2.8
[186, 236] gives 3.3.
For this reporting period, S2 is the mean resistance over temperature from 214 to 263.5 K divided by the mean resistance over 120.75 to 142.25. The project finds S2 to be 0.84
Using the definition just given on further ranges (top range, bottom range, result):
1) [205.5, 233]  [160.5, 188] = 0.98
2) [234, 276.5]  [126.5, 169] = 0.89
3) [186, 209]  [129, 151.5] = 0.89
